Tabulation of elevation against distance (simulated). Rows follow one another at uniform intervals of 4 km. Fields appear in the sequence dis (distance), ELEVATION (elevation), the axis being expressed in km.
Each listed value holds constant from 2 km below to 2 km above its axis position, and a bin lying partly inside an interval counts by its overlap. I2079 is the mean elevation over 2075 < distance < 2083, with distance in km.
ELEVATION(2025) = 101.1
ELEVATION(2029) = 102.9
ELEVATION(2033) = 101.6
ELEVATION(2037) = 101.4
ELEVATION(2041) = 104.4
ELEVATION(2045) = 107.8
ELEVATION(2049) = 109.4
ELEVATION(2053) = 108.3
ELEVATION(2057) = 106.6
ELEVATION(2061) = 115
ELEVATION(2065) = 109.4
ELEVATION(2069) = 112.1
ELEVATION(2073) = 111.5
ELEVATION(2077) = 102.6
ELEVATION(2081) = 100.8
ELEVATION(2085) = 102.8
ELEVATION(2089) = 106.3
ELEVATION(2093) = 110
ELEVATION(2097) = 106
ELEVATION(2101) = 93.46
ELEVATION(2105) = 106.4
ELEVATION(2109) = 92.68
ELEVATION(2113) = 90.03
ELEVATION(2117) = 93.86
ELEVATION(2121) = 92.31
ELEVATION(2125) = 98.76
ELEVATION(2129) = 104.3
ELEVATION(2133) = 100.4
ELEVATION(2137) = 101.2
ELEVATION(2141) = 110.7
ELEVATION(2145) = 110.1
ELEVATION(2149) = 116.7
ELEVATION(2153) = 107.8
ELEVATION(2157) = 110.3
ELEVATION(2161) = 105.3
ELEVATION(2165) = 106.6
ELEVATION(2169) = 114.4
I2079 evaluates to 102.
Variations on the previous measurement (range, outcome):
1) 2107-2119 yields 92.2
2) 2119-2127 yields 95.5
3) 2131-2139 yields 101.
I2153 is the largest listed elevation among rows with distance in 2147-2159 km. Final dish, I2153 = 116.7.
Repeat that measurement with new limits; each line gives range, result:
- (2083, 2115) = 110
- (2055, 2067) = 115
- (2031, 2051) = 109.4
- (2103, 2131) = 106.4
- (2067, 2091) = 112.1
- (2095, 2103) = 106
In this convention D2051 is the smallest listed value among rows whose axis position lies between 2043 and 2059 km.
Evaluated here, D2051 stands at 106.6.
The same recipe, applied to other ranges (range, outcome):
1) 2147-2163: 105.3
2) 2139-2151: 110.1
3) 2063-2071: 109.4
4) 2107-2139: 90.03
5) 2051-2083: 100.8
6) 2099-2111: 92.68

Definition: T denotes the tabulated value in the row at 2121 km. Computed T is 92.31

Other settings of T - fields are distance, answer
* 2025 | 101.1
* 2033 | 101.6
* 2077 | 102.6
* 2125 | 98.76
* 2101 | 93.46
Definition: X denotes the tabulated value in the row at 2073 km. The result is 111.5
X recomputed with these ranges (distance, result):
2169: 114.4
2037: 101.4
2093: 110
